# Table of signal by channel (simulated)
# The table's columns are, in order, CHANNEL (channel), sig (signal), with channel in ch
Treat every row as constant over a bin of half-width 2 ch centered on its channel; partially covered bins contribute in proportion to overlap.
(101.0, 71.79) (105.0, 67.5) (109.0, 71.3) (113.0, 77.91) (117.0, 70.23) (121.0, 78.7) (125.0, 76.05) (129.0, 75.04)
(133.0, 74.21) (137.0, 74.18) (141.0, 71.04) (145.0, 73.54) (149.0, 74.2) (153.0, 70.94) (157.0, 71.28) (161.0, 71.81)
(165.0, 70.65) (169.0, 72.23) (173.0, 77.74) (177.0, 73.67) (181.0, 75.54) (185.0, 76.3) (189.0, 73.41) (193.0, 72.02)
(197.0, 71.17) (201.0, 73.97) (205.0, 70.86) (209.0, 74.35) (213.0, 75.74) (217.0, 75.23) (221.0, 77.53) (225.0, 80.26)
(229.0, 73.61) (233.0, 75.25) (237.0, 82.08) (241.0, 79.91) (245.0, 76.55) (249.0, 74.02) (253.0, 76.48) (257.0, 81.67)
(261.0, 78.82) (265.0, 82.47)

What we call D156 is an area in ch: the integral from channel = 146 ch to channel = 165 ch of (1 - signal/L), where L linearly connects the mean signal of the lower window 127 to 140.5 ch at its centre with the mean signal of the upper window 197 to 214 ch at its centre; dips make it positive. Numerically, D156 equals 0.5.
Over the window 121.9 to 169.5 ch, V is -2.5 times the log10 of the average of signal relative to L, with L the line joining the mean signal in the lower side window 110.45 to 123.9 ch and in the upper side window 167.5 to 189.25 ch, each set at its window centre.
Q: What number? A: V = 0.032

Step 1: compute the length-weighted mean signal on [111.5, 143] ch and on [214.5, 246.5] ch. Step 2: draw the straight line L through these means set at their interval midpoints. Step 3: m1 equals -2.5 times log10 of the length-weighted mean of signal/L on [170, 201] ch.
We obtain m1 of 0.030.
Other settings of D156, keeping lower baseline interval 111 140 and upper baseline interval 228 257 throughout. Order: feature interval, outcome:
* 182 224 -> 1.3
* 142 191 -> 1.6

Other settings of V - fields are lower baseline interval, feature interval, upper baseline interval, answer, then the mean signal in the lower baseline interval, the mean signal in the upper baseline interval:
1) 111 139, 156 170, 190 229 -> 0.051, 75.2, 74.5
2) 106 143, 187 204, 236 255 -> 0.053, 74.1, 77.6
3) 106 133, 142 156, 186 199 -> 0.016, 74.5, 72.5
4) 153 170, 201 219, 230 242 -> 0.029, 71.4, 78.6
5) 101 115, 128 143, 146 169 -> -0.022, 72.2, 71.9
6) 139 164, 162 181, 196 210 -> -0.021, 72.1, 72.6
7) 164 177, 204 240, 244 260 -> -0.005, 73.8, 77.3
